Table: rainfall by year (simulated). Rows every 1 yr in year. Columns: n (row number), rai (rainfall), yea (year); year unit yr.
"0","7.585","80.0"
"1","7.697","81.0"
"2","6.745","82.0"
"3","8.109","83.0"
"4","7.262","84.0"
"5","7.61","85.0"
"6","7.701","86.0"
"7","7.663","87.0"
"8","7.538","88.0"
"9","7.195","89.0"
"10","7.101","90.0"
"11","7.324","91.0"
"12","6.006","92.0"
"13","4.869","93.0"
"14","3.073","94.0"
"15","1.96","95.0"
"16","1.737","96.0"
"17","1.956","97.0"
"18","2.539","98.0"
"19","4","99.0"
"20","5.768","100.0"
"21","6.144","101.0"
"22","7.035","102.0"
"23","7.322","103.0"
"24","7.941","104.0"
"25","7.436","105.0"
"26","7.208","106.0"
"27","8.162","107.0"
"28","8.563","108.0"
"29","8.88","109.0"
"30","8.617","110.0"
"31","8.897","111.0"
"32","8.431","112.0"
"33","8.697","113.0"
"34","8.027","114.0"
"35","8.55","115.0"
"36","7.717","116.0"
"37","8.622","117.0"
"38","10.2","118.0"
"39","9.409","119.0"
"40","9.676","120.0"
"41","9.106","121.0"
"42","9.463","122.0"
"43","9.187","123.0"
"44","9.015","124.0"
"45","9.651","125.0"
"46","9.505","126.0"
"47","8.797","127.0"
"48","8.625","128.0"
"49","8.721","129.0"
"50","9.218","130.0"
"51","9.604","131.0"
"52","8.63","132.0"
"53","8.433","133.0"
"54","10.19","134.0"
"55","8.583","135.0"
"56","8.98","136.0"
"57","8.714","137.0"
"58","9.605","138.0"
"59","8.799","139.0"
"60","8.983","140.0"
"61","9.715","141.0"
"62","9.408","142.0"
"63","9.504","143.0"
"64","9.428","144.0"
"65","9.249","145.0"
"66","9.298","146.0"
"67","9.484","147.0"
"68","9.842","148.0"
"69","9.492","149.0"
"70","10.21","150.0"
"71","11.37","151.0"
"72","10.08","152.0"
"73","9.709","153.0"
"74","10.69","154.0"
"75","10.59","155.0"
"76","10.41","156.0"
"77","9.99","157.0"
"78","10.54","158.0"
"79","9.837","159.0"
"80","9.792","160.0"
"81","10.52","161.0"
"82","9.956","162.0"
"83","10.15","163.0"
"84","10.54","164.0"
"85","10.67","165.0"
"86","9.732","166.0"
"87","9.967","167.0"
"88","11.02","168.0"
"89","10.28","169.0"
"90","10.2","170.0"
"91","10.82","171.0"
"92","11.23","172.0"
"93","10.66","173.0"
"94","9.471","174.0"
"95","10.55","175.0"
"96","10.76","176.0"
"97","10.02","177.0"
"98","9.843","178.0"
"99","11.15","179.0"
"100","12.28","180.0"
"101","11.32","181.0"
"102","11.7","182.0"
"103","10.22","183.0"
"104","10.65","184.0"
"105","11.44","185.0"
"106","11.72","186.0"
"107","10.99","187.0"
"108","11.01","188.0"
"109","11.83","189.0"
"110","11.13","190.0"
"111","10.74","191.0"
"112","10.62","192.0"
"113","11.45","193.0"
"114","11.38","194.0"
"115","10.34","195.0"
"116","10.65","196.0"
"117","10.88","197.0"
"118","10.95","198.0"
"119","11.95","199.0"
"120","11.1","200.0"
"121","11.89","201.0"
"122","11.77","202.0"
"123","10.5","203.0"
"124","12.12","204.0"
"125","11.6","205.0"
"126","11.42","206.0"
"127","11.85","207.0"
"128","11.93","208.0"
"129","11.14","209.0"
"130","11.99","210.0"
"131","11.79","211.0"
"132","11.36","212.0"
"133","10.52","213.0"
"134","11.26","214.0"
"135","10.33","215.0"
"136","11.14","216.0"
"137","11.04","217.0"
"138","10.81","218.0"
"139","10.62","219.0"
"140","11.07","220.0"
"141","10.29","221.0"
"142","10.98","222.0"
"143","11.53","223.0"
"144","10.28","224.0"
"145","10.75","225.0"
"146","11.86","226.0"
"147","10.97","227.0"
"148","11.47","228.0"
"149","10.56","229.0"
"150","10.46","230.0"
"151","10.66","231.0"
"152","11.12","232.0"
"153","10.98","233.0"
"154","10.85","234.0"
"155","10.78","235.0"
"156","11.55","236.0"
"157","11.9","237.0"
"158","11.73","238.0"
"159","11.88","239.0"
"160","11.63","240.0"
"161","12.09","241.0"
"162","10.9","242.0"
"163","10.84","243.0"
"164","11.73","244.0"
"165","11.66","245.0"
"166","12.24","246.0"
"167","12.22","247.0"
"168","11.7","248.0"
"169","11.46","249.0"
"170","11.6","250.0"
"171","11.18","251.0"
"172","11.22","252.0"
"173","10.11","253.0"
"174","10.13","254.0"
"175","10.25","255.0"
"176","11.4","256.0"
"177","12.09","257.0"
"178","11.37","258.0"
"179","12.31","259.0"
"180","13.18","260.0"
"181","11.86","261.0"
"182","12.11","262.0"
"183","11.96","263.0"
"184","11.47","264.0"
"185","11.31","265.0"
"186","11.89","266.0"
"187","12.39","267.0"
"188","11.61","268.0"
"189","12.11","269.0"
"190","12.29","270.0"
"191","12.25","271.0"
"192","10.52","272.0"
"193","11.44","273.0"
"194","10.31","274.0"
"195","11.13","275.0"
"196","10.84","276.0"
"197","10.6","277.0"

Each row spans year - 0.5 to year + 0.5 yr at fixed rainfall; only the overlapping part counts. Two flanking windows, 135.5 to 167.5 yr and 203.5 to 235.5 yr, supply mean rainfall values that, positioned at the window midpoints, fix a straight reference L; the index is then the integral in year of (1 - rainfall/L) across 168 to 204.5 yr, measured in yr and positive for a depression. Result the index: -1.72 yr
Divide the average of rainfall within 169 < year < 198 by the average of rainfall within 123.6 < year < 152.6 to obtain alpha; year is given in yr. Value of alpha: 1.16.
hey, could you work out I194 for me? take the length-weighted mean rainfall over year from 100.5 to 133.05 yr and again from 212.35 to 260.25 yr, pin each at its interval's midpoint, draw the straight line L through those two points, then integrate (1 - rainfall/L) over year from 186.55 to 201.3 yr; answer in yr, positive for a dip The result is -1.2 yr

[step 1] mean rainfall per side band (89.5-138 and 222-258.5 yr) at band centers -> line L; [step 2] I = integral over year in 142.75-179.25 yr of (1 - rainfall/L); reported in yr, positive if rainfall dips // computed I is -4.9 yr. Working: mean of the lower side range 7.65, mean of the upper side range 11.3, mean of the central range 10.2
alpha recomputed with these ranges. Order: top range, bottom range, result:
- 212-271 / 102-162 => 1.23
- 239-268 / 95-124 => 1.56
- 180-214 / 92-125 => 1.58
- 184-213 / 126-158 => 1.19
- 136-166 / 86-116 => 1.51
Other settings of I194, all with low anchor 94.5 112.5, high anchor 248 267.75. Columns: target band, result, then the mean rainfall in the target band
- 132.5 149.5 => -3.9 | 9.28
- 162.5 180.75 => -4.1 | 10.5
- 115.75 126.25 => -3.7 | 9.26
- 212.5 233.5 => -1.1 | 10.9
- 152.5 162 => -2.5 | 10.2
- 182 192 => -2.2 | 11.1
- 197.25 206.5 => -1.8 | 11.5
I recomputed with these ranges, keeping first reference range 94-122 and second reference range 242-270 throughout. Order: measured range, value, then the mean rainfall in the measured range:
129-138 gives -1.3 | 9.06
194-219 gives -2.9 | 11.3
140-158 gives -3.3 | 9.9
